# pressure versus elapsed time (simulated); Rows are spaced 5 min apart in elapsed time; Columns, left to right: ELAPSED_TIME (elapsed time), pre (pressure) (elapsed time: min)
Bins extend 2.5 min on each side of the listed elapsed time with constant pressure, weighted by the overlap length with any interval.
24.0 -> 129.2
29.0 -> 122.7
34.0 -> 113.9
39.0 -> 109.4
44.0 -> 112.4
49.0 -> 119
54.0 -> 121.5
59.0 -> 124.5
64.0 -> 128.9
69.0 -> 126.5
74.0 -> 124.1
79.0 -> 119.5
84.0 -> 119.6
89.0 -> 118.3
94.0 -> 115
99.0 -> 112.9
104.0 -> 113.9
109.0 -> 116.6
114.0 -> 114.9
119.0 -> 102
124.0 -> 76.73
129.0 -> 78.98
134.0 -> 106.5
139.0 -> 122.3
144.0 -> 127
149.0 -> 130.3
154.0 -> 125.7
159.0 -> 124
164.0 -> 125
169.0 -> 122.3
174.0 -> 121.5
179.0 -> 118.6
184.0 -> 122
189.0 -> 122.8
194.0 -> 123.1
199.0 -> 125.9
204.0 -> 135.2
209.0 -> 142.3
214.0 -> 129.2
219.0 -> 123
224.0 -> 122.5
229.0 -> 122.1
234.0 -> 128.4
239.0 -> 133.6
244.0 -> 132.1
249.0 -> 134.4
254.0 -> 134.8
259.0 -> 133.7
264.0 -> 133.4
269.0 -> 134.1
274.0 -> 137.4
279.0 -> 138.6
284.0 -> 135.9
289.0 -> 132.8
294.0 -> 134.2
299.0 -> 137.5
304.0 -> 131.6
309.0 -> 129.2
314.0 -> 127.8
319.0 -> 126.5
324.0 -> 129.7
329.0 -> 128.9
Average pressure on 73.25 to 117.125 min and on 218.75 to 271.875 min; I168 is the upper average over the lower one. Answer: 1.12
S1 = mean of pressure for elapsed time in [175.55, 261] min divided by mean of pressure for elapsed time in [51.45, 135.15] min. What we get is 1.1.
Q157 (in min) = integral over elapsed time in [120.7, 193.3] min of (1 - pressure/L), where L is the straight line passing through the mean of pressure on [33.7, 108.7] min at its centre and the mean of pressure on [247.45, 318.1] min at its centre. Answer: 5.19 min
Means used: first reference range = 119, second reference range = 134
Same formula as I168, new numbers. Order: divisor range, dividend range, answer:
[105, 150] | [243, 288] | 1.25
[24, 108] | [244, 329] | 1.12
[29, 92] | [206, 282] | 1.10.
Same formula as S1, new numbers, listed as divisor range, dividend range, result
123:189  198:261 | 1.12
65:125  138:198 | 1.08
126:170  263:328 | 1.13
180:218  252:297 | 1.05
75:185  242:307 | 1.17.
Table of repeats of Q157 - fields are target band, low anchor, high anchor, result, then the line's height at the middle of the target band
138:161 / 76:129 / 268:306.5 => -1.99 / 116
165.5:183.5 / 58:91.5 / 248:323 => 0.95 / 128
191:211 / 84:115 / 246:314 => -0.80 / 126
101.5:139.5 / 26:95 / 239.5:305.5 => 6.43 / 124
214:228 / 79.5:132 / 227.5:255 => 0.40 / 127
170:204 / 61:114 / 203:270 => 1.07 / 127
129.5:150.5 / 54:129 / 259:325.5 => 0.32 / 119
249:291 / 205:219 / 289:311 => -0.57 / 133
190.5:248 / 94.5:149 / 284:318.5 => -3.59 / 121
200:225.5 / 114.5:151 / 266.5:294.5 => -1.74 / 122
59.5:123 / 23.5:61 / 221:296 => 2.41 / 122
